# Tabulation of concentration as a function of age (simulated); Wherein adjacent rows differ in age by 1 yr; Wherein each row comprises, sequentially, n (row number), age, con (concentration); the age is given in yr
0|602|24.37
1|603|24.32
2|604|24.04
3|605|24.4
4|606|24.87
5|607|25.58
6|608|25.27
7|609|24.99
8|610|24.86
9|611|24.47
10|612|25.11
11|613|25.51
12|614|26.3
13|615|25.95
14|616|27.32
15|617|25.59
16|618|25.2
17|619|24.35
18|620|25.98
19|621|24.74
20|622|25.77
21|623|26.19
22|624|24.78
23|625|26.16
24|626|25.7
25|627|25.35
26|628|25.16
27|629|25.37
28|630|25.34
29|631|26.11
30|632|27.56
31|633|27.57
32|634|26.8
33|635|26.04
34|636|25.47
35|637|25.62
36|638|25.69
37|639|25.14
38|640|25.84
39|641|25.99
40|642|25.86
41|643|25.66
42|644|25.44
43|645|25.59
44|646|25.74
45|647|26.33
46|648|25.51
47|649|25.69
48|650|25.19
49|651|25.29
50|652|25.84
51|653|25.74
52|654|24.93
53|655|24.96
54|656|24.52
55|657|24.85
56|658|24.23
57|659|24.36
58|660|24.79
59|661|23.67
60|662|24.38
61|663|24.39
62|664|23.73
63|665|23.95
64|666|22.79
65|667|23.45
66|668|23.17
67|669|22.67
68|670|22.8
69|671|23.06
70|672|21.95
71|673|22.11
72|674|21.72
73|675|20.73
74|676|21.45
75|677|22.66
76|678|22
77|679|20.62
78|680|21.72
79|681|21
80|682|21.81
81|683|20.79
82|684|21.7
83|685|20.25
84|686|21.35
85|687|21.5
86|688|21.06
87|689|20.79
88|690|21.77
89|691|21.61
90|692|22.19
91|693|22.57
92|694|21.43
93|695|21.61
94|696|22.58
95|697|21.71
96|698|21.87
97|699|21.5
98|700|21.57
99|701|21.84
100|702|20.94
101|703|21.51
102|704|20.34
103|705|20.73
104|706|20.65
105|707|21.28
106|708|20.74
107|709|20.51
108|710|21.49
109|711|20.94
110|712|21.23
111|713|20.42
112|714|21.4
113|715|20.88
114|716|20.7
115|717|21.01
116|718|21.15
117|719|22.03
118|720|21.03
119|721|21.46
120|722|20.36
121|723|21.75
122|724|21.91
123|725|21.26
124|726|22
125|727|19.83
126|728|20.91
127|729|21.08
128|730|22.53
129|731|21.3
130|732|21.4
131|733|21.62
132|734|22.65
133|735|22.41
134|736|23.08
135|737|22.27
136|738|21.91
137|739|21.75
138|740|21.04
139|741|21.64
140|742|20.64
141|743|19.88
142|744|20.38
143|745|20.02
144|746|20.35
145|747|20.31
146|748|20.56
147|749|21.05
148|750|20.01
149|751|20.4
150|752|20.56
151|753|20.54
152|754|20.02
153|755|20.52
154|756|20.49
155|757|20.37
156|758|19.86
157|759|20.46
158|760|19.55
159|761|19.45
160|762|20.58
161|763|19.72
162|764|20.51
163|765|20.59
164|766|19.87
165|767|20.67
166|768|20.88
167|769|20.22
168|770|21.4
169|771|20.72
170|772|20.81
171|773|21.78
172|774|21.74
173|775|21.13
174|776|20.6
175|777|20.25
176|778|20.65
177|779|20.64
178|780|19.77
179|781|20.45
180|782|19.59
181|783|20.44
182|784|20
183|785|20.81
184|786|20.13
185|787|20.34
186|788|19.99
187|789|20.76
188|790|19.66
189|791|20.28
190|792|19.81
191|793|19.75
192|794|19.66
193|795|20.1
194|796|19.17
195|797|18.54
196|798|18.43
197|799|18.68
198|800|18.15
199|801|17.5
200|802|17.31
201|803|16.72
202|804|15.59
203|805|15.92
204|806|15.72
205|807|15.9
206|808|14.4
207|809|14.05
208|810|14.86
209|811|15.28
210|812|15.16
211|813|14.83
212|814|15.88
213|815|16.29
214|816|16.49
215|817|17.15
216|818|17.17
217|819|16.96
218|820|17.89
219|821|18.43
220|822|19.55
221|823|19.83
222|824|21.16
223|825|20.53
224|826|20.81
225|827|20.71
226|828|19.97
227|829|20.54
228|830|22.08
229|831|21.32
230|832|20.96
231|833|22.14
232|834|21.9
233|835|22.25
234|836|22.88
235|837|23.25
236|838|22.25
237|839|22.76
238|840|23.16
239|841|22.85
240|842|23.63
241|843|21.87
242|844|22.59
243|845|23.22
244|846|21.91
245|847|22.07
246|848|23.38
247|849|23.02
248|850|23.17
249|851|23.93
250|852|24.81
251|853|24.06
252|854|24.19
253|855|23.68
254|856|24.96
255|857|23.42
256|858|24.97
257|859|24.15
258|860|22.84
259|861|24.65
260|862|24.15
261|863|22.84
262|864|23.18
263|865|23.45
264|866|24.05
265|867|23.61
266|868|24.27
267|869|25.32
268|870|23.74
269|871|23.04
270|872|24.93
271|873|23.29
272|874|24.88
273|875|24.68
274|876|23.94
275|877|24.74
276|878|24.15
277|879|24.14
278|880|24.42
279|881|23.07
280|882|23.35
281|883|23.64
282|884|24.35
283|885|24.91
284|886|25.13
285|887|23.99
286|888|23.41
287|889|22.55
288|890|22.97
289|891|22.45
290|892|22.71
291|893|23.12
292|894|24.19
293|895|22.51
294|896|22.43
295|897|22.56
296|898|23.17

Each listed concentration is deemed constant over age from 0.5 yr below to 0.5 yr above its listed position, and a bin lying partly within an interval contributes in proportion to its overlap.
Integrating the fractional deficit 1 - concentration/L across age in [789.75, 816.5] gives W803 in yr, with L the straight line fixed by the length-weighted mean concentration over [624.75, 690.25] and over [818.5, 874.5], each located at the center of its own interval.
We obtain 6.73 yr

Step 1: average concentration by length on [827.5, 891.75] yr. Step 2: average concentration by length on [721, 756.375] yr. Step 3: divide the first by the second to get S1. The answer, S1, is 1.11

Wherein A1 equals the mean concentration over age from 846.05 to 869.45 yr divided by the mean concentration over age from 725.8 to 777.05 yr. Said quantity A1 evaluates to 1.14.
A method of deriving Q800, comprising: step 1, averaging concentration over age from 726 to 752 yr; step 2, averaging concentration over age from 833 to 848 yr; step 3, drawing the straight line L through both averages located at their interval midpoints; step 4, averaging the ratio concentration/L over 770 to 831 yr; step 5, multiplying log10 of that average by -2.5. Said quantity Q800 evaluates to 0.17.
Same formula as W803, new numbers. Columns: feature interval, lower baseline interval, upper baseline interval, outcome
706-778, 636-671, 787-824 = -1.1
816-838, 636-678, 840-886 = 3.3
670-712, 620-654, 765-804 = 3.8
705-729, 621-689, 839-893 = 2.9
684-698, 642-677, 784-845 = 0.9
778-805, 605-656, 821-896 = 5.2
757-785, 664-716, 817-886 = 2.2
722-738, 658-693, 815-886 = 0.5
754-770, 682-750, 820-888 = 1.2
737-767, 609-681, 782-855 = 1.7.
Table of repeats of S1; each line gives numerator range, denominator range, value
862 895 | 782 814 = 1.32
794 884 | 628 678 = 0.86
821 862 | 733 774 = 1.08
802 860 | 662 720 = 0.94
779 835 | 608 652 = 0.73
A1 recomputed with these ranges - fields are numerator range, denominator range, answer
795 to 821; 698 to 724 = 0.79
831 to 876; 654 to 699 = 1.04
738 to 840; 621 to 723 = 0.85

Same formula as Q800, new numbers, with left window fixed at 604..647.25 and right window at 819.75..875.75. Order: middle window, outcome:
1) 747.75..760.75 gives 0.179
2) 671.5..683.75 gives 0.159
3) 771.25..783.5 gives 0.148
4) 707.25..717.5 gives 0.171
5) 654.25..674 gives 0.066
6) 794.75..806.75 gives 0.310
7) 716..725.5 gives 0.148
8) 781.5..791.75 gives 0.167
